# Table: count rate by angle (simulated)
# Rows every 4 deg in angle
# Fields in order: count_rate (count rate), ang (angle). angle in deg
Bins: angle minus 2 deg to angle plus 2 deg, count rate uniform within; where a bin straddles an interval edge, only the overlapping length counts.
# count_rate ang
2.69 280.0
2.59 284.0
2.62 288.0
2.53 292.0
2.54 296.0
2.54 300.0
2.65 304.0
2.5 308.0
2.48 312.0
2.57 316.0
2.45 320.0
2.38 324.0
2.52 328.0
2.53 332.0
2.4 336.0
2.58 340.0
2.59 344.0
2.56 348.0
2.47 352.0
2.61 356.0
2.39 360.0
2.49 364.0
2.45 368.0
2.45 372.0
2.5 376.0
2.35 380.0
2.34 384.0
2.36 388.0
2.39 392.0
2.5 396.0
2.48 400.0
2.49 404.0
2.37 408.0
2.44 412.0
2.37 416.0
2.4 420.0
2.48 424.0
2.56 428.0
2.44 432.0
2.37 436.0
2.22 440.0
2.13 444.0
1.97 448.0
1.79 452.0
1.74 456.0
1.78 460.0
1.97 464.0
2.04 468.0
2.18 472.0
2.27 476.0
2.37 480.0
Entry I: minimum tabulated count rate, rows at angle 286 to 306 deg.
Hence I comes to 2.53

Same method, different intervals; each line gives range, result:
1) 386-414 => 2.36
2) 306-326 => 2.38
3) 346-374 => 2.39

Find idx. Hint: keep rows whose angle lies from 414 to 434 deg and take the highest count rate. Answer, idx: 2.56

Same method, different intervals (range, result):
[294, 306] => 2.65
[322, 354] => 2.59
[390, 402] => 2.5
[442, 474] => 2.18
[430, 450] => 2.44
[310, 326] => 2.57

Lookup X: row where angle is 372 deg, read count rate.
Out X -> 2.45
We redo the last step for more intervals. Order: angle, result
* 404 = 2.49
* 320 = 2.45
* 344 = 2.59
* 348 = 2.56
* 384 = 2.34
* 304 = 2.65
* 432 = 2.44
